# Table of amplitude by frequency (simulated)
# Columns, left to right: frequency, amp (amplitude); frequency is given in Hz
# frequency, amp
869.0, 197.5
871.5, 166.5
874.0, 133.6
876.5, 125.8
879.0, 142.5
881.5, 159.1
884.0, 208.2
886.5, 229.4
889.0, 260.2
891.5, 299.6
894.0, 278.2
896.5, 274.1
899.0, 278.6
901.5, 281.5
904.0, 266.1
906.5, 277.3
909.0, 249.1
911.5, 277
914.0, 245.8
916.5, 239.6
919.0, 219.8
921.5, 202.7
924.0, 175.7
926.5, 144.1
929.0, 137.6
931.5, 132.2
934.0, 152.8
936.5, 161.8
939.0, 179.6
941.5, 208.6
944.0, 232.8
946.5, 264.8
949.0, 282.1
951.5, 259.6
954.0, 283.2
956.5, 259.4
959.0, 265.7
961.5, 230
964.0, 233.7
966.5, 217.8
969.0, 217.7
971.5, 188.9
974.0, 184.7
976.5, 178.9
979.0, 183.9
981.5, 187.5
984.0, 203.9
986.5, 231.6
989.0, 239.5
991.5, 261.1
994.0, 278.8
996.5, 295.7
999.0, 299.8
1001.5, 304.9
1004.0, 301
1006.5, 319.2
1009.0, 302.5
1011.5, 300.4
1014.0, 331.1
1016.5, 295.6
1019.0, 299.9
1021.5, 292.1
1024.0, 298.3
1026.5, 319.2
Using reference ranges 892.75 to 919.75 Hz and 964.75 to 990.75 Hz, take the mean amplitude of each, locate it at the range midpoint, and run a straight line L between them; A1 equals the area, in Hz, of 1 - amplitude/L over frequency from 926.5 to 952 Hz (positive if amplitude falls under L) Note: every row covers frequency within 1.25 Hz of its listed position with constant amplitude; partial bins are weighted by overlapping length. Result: 4.1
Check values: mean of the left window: 263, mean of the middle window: 197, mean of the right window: 205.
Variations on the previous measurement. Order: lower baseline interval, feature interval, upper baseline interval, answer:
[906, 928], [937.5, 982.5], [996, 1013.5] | 6.24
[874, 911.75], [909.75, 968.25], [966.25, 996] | 1.95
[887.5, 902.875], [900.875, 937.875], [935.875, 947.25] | 5.36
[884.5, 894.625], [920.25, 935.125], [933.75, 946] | 3.79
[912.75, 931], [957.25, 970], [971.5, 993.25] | -1.89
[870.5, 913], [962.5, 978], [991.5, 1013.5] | 4.17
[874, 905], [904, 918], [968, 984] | -2.42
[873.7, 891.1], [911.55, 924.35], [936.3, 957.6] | -0.52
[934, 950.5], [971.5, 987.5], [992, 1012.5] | 4.42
